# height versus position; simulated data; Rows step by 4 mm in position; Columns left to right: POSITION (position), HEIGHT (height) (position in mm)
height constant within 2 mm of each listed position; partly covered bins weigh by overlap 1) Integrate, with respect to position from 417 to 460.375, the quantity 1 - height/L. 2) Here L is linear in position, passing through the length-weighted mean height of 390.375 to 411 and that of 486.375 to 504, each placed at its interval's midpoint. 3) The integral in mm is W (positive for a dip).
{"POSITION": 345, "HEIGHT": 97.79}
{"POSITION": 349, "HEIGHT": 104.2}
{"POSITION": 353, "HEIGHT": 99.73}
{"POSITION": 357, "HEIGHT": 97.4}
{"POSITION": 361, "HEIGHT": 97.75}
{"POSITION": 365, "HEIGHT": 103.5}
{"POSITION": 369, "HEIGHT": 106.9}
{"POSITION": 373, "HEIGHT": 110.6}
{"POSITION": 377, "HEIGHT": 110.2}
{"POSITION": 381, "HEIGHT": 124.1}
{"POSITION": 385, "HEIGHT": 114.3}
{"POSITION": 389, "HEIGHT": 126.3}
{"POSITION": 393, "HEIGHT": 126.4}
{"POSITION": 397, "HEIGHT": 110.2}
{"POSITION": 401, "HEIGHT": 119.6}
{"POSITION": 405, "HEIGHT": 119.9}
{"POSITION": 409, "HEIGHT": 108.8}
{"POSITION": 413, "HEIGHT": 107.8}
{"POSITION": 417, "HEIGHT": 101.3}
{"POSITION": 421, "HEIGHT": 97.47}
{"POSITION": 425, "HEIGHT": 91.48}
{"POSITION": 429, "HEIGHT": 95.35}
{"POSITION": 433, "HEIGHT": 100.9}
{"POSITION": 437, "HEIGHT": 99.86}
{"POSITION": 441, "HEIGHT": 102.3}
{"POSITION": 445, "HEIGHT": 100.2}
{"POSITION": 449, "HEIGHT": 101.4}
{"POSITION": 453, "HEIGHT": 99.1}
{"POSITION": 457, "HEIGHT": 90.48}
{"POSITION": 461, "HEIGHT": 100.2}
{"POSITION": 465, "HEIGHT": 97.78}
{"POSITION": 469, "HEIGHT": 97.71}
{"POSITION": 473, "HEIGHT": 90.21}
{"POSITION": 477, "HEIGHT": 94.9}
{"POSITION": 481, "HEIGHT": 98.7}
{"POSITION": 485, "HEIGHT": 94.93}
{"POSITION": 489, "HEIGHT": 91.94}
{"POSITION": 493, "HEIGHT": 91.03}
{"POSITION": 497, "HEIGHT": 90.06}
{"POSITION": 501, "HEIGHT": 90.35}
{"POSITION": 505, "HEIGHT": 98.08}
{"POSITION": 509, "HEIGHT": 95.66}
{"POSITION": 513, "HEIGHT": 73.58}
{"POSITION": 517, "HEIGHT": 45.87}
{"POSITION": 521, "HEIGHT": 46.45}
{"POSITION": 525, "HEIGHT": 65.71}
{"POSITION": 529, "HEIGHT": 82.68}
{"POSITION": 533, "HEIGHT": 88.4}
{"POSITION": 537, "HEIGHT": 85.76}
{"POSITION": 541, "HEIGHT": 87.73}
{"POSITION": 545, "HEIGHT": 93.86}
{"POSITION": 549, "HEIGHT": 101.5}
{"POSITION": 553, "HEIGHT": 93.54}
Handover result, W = 3.5 mm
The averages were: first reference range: 117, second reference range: 91.4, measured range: 98.1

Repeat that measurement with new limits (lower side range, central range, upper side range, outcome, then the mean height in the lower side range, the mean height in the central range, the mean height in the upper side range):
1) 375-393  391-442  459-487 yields 2.3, 120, 106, 96.3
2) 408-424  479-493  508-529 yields -3.1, 103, 94.6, 65.7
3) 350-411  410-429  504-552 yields 0.7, 112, 99.6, 80.3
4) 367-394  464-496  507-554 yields -0.8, 117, 94.4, 79.8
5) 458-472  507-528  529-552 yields 6.0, 97.4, 66.3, 90.8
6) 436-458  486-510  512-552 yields -1.8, 99.2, 92.8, 77.7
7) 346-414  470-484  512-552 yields -0.8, 111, 94.8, 77.7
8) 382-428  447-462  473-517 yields 0.3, 111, 97.6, 89.8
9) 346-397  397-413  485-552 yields -1.6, 110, 114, 83.6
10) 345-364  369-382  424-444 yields -1.8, 99.8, 113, 98.4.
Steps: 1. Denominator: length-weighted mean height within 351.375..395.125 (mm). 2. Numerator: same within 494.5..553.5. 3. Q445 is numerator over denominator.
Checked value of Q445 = 0.7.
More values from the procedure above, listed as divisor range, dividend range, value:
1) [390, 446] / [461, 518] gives 0.85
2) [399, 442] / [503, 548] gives 0.76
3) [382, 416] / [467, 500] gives 0.80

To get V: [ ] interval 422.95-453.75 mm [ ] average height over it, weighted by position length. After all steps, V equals 98.8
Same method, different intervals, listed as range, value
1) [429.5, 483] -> 97.9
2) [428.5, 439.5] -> 99.3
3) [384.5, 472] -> 105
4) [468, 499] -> 93.6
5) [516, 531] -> 61.1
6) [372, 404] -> 118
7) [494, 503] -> 90.3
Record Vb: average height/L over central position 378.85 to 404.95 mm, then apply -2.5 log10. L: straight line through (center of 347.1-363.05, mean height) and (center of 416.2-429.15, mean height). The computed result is -0.22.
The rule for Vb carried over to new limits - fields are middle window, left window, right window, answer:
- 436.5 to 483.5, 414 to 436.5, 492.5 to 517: -0.055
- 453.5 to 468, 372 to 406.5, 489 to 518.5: 0.008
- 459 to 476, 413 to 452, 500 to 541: -0.067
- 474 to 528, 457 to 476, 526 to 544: 0.098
